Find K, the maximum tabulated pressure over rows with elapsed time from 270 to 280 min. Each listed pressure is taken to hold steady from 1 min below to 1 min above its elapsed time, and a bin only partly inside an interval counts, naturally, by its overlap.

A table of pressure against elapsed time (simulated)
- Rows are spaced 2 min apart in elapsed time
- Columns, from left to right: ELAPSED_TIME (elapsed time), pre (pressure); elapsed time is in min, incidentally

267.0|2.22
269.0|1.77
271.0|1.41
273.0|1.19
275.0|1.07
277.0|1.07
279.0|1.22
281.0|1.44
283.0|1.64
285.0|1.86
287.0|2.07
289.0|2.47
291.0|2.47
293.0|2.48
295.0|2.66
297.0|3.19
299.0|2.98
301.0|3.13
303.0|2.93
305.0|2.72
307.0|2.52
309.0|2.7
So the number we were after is 1.41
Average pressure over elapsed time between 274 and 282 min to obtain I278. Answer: 1.2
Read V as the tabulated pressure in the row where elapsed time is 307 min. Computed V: 2.52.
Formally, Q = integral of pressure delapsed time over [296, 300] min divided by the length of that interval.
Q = 3.08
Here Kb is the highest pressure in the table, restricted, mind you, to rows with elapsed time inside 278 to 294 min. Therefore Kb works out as 2.48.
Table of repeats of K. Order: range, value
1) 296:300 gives 3.19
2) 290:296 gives 2.66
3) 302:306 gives 2.93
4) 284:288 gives 2.07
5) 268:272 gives 1.77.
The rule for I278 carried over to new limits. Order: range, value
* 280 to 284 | 1.54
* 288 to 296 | 2.52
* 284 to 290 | 2.13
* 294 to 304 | 2.98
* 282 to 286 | 1.75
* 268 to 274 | 1.46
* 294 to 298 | 2.92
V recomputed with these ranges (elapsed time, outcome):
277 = 1.07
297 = 3.19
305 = 2.72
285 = 1.86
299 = 2.98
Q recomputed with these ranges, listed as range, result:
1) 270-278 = 1.19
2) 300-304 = 3.03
